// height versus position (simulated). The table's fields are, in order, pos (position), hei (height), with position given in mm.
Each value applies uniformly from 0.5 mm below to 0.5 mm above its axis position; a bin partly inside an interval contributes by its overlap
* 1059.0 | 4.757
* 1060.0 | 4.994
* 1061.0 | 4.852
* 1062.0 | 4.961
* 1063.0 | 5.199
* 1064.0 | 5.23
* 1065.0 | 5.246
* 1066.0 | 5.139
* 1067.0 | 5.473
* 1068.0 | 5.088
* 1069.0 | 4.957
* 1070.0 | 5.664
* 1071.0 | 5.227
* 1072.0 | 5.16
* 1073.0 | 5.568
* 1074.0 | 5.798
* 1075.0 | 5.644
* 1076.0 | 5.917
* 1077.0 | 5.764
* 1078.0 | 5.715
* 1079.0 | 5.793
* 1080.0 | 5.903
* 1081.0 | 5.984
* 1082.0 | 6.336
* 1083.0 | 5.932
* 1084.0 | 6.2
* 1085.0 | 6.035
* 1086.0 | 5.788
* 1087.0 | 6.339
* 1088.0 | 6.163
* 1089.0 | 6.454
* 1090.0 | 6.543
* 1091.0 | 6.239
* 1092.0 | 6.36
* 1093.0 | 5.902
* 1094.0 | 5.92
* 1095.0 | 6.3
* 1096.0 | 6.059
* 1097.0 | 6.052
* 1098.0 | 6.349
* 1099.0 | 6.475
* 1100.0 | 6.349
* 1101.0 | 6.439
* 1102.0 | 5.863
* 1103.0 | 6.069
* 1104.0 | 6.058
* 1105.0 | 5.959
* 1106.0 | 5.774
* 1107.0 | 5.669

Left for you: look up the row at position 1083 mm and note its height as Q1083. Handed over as 5.932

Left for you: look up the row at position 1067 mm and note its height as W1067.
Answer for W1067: 5.473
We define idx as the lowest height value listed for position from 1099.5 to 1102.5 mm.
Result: 5.863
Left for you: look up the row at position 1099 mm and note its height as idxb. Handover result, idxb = 6.475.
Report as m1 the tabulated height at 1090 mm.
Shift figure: 6.543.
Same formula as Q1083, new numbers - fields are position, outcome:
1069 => 4.957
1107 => 5.669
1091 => 6.239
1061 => 4.852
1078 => 5.715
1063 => 5.199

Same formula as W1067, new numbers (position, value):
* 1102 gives 5.863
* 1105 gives 5.959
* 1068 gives 5.088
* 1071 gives 5.227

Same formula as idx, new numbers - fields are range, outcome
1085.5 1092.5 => 5.788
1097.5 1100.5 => 6.349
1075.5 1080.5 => 5.715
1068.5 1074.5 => 4.957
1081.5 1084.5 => 5.932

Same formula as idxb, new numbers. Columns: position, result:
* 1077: 5.764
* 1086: 5.788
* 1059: 4.757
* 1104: 6.058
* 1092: 6.36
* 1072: 5.16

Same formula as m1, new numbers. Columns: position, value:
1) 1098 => 6.349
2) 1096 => 6.059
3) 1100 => 6.349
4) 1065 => 5.246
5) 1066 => 5.139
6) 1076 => 5.917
